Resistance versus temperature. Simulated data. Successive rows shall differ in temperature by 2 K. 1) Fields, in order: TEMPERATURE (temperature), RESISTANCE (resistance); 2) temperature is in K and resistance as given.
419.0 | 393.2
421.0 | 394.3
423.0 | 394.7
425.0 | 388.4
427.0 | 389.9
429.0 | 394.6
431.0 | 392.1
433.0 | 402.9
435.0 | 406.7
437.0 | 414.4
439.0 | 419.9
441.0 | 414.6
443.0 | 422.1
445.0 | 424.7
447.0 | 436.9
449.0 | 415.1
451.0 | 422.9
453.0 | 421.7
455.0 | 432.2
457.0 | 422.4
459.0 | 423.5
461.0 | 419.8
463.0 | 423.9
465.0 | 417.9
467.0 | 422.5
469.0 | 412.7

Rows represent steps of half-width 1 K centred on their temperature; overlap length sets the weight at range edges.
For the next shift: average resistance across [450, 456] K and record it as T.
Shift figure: 426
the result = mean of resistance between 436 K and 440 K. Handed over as 417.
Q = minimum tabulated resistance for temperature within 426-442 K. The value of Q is 389.9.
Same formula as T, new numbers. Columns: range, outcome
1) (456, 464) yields 422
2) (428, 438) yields 402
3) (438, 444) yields 419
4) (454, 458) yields 427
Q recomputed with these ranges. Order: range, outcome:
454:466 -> 417.9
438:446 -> 414.6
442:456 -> 415.1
